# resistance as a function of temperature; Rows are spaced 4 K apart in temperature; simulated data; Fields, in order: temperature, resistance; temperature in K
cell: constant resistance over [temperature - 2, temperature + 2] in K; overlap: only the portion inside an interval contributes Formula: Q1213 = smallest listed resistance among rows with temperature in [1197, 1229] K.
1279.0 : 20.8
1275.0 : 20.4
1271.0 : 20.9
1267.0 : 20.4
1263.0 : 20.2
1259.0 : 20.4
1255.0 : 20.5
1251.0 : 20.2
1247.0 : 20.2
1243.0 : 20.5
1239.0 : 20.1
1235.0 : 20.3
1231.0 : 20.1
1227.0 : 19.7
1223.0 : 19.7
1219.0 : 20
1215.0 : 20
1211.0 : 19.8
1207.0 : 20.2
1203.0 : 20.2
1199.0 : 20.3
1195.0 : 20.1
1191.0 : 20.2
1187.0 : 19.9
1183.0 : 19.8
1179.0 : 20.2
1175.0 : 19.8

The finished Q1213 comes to 19.7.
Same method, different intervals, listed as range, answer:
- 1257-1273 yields 20.2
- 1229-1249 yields 20.1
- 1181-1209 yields 19.8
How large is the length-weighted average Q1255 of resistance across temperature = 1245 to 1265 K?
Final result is 20.3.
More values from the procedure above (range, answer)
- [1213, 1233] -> 19.9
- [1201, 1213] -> 20.1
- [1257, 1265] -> 20.3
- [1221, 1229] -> 19.7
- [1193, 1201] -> 20.2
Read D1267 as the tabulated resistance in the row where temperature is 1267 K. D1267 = 20.4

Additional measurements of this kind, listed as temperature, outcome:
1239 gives 20.1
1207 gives 20.2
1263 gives 20.2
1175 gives 19.8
